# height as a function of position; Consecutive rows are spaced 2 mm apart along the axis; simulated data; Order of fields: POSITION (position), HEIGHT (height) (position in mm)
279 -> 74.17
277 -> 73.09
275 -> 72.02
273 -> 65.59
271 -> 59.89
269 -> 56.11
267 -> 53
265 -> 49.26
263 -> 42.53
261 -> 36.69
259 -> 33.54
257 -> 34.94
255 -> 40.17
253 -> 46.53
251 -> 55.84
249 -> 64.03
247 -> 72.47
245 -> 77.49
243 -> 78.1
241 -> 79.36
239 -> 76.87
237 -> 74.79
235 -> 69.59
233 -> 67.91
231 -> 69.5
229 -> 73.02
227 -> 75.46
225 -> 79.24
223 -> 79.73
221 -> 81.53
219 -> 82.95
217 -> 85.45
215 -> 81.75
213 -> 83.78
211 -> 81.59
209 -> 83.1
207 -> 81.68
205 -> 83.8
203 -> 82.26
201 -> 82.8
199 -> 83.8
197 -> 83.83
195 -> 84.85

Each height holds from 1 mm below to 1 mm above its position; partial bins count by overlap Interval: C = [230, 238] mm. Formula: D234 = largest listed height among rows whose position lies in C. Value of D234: 74.79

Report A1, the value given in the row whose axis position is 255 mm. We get 40.17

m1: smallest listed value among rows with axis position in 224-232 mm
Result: 69.5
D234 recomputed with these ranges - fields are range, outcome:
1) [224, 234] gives 79.24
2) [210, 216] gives 83.78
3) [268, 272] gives 59.89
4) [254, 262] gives 40.17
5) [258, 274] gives 65.59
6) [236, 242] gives 79.36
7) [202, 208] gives 83.8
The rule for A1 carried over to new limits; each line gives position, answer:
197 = 83.83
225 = 79.24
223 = 79.73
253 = 46.53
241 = 79.36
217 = 85.45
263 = 42.53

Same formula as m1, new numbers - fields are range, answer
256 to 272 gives 33.54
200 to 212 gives 81.59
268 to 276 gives 56.11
